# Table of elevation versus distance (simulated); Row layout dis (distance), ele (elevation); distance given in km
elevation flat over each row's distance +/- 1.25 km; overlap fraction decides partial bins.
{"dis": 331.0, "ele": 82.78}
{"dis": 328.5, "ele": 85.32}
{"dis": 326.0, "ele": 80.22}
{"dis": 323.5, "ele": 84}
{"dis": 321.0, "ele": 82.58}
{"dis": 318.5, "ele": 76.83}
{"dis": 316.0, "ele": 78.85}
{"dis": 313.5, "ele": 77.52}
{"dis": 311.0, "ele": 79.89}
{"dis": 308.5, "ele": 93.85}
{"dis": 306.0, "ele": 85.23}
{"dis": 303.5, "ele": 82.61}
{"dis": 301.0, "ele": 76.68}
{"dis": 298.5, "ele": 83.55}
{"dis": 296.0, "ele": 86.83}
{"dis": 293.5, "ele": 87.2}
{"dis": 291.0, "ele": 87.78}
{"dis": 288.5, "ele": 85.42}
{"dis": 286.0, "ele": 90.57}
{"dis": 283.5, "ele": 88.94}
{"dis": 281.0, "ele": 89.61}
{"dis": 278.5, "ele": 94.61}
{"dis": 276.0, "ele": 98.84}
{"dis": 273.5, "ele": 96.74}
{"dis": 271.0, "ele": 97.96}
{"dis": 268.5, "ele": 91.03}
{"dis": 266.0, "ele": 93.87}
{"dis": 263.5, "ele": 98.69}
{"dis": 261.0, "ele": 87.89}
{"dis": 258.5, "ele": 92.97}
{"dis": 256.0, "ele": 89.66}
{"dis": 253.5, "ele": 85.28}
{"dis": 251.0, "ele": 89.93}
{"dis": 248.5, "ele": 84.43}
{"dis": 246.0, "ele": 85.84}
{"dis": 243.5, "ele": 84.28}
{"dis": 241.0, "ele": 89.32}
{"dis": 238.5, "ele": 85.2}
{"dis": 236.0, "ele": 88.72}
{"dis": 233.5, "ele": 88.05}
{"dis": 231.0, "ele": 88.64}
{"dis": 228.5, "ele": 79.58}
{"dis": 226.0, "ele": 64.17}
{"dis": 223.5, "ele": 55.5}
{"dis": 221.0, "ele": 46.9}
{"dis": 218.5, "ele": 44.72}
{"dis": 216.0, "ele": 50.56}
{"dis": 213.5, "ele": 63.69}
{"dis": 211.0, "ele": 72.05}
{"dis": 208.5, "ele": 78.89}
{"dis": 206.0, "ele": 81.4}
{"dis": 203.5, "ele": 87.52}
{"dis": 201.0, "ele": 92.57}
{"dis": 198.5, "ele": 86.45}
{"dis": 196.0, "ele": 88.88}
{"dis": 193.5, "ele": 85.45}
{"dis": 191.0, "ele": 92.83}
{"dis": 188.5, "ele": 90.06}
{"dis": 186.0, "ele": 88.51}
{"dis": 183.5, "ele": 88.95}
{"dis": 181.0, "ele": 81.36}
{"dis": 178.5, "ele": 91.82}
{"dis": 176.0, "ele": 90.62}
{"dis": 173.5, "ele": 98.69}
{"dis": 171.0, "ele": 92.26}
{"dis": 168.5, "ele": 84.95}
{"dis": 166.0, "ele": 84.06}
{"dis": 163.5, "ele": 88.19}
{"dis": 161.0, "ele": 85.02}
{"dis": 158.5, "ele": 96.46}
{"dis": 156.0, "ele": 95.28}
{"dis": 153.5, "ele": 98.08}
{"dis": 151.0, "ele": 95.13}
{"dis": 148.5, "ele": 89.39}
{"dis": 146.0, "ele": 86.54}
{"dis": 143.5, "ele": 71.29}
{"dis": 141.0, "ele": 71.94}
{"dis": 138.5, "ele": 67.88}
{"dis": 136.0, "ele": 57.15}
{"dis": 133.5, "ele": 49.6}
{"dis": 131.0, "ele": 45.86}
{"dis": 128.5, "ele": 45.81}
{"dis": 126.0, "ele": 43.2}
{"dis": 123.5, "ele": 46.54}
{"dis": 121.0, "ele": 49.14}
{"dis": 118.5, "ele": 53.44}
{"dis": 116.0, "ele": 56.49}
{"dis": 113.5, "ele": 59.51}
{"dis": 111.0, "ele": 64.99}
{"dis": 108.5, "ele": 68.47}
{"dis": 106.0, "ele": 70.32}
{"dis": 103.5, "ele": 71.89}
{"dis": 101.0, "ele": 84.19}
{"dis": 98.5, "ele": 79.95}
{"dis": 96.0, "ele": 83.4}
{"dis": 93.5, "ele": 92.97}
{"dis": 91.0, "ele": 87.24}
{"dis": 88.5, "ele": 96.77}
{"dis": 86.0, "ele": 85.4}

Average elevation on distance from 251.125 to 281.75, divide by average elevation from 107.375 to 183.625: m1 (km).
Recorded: 1.26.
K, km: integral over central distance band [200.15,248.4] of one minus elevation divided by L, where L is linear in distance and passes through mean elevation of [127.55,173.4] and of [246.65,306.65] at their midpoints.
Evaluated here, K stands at 5.59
